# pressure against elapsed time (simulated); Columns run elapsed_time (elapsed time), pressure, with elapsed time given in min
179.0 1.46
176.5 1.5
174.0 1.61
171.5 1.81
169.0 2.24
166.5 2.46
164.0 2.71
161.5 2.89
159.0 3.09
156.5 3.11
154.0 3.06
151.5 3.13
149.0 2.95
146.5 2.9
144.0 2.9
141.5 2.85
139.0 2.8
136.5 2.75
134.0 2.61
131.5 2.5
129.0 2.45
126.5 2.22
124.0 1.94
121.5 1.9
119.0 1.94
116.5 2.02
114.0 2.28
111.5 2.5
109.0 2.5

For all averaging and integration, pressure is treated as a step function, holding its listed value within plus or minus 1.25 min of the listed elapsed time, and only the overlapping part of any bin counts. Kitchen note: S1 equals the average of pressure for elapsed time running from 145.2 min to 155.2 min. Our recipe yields 3.01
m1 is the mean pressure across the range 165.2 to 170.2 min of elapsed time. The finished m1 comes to 2.35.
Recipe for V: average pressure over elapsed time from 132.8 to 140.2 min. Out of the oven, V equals 2.72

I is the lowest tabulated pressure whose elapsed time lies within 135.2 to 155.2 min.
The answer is 2.75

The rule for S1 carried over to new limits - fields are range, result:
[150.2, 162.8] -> 3.05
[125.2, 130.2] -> 2.33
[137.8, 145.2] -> 2.85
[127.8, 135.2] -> 2.52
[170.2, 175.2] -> 1.72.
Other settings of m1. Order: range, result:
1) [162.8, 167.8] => 2.58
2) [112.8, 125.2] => 2.02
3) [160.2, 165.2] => 2.8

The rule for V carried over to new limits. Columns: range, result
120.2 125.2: 1.92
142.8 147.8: 2.9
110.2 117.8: 2.27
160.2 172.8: 2.42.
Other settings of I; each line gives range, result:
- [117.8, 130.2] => 1.9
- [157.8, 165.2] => 2.71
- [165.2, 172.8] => 1.81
